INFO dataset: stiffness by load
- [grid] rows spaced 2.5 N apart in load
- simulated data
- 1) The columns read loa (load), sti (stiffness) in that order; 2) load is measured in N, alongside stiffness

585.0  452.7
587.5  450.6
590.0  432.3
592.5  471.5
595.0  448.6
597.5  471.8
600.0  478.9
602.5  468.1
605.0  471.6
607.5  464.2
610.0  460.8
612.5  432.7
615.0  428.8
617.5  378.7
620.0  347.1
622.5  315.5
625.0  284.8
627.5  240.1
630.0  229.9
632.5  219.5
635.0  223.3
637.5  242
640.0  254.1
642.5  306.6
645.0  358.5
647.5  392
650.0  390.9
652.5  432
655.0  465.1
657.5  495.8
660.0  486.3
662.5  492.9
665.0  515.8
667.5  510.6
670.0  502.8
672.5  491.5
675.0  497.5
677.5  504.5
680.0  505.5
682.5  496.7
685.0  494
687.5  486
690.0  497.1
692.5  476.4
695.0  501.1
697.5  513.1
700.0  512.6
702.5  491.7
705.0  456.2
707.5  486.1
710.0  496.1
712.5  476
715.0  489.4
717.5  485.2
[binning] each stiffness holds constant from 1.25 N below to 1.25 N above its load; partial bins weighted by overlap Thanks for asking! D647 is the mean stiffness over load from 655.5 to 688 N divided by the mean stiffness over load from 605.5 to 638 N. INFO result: 1.49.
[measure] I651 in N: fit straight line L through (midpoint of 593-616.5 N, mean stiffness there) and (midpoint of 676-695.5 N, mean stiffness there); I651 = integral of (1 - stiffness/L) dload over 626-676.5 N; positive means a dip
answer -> 9.8 N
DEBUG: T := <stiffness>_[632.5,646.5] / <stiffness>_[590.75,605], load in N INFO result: 0.6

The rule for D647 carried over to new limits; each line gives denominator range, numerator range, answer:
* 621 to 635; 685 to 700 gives 1.93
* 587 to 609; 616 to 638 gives 0.60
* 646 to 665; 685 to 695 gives 1.08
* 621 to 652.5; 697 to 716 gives 1.66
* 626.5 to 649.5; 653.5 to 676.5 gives 1.78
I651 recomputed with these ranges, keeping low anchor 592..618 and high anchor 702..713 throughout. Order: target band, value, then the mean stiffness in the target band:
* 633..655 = 6.41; 329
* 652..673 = -0.94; 490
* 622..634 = 5.38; 254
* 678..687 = -0.45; 498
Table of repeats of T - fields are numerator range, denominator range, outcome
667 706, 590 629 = 1.21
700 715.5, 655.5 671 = 0.97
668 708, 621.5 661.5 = 1.48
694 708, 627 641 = 2.11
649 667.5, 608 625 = 1.21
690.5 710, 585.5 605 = 1.07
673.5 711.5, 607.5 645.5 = 1.55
